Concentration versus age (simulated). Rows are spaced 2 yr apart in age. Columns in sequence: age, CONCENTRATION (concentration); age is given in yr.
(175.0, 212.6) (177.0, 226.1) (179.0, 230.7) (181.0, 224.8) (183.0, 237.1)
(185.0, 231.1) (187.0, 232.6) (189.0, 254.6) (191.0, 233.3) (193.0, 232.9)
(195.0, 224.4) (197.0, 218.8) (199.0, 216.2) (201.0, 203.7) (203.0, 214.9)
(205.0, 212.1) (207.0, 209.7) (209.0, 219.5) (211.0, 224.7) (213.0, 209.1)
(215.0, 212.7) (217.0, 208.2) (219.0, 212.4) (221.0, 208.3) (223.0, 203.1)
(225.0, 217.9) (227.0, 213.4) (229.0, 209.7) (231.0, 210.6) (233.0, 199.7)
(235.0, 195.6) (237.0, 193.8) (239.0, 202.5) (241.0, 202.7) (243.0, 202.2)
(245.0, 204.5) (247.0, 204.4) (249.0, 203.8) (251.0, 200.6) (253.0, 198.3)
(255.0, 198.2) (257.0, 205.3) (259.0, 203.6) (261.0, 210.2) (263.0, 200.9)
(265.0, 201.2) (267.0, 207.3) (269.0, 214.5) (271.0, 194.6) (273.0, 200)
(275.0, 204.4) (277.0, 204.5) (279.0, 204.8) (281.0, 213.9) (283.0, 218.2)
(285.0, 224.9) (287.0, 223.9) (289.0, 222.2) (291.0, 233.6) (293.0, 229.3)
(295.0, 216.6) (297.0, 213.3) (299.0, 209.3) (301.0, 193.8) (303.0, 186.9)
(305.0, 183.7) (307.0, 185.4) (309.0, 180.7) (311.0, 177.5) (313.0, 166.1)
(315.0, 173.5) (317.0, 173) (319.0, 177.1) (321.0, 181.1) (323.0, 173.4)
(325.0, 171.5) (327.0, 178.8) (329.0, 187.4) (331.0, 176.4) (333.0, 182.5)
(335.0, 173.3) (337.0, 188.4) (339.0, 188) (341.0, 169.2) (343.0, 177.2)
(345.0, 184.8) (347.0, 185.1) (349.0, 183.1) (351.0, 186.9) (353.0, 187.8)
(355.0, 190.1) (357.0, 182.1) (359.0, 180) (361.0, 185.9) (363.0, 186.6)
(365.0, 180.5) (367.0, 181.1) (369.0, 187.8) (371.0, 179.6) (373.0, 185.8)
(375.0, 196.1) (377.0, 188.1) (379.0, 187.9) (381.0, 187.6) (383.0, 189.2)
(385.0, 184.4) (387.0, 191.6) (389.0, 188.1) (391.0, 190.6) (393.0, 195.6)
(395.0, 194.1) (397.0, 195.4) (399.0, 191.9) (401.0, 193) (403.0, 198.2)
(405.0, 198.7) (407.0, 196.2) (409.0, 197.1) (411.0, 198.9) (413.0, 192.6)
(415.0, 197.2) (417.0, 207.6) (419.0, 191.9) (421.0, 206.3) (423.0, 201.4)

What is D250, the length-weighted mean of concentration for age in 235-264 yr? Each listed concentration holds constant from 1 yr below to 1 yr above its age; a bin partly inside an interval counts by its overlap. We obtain 202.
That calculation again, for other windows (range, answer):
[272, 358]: 192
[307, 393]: 183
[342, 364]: 185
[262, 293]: 212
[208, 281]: 206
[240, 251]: 203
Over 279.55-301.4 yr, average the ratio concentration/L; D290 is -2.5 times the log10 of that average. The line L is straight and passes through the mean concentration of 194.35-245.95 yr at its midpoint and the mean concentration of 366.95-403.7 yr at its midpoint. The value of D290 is -0.09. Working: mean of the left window 210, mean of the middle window 218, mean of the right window 190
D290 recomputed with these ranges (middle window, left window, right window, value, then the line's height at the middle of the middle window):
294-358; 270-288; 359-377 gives 0.07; 197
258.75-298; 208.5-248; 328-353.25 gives -0.09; 196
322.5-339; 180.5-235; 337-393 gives 0.08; 193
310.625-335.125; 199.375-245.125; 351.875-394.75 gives 0.10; 194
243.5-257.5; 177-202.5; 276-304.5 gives 0.09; 219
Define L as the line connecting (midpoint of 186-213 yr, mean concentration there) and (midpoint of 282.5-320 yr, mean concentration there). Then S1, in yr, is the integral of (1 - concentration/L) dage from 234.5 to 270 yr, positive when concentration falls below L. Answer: 1.3 yr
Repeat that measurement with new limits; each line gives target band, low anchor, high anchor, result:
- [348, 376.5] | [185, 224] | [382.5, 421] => 2.03 yr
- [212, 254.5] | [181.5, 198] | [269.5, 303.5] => 3.44 yr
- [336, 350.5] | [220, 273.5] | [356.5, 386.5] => 0.57 yr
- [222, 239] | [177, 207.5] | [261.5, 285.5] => 0.90 yr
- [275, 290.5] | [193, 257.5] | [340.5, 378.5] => -1.39 yr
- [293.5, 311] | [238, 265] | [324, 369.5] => -0.38 yr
